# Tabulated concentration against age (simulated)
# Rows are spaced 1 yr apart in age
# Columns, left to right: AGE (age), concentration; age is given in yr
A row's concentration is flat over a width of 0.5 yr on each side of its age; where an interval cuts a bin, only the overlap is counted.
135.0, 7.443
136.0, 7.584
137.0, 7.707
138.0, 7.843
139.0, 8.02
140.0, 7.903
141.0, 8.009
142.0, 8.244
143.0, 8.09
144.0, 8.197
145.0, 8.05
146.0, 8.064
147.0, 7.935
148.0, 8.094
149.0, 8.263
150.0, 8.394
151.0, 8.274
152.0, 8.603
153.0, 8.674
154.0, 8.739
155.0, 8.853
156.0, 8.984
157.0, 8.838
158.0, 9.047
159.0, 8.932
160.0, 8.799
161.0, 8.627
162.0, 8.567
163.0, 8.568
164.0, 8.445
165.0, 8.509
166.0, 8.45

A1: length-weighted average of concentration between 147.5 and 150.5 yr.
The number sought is 8.25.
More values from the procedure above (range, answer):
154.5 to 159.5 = 8.93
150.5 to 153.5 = 8.52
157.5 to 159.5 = 8.99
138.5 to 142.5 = 8.04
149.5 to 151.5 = 8.33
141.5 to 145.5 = 8.15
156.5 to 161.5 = 8.85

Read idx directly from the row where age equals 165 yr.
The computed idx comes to 8.509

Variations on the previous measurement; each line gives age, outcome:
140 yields 7.903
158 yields 9.047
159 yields 8.932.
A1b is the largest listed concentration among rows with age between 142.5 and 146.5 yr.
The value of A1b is 8.197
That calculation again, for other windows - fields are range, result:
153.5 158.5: 9.047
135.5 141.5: 8.02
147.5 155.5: 8.853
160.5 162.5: 8.627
